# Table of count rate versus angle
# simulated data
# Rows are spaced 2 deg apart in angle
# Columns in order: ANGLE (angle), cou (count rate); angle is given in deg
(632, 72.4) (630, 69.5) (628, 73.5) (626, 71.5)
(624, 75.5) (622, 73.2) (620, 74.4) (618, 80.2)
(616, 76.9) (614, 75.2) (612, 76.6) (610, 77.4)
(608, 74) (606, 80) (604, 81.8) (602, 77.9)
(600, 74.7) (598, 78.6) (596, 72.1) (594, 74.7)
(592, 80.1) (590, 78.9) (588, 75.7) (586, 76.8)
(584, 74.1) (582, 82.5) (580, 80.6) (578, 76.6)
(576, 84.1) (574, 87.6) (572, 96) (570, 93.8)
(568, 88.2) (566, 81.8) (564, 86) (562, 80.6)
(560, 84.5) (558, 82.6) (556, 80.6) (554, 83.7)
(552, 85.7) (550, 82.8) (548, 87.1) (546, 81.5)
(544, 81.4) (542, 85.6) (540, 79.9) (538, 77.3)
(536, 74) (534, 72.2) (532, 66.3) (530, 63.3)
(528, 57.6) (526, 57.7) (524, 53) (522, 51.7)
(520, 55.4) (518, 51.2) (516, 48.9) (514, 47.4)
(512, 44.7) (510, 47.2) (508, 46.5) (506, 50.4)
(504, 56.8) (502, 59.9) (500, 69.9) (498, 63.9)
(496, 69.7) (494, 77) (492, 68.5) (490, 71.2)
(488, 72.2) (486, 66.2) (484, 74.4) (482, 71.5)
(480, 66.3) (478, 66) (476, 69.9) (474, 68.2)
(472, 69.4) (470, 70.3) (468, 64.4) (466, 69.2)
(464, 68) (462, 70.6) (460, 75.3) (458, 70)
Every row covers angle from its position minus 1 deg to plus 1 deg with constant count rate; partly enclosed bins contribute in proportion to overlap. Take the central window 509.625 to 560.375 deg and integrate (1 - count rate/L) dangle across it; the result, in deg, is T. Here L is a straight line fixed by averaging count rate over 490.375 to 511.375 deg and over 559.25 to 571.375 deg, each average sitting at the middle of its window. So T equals 4.33 deg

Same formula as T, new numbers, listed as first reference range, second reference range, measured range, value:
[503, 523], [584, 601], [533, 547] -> -4.71 deg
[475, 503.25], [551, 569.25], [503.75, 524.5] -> 6.77 deg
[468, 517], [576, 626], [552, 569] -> -2.78 deg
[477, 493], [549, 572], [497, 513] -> 4.05 deg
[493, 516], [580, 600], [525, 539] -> -0.71 deg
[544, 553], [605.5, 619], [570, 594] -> -0.32 deg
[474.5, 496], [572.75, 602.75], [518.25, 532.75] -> 3.18 deg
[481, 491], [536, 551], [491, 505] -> 1.28 deg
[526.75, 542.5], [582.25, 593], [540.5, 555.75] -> -2.25 deg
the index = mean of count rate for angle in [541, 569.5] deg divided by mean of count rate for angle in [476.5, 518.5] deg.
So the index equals 1.4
